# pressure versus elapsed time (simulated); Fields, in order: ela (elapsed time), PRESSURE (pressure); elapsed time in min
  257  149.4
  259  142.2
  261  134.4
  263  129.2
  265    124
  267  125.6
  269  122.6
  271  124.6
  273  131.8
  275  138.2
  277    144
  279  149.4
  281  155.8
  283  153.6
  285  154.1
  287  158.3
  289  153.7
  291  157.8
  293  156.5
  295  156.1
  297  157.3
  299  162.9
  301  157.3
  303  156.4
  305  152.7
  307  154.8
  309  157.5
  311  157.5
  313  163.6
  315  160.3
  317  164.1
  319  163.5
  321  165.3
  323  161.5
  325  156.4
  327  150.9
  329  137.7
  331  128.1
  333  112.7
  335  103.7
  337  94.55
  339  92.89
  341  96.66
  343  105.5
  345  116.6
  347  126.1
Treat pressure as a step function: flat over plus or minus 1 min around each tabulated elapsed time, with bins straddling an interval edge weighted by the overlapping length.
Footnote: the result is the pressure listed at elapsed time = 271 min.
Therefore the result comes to 124.6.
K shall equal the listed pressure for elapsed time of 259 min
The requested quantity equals 142.2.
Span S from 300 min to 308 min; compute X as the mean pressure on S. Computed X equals 155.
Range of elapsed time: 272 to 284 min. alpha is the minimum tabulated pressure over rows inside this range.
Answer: 131.8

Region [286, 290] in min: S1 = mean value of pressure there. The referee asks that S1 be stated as 156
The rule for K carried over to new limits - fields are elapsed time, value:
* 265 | 124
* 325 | 156.4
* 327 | 150.9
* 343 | 105.5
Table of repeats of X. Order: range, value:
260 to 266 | 129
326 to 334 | 132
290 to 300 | 158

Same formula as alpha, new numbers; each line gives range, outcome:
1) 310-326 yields 156.4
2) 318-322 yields 163.5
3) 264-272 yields 122.6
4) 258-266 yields 124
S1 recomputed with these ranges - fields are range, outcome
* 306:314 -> 158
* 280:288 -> 155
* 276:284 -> 151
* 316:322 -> 164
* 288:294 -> 156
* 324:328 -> 154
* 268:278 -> 132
